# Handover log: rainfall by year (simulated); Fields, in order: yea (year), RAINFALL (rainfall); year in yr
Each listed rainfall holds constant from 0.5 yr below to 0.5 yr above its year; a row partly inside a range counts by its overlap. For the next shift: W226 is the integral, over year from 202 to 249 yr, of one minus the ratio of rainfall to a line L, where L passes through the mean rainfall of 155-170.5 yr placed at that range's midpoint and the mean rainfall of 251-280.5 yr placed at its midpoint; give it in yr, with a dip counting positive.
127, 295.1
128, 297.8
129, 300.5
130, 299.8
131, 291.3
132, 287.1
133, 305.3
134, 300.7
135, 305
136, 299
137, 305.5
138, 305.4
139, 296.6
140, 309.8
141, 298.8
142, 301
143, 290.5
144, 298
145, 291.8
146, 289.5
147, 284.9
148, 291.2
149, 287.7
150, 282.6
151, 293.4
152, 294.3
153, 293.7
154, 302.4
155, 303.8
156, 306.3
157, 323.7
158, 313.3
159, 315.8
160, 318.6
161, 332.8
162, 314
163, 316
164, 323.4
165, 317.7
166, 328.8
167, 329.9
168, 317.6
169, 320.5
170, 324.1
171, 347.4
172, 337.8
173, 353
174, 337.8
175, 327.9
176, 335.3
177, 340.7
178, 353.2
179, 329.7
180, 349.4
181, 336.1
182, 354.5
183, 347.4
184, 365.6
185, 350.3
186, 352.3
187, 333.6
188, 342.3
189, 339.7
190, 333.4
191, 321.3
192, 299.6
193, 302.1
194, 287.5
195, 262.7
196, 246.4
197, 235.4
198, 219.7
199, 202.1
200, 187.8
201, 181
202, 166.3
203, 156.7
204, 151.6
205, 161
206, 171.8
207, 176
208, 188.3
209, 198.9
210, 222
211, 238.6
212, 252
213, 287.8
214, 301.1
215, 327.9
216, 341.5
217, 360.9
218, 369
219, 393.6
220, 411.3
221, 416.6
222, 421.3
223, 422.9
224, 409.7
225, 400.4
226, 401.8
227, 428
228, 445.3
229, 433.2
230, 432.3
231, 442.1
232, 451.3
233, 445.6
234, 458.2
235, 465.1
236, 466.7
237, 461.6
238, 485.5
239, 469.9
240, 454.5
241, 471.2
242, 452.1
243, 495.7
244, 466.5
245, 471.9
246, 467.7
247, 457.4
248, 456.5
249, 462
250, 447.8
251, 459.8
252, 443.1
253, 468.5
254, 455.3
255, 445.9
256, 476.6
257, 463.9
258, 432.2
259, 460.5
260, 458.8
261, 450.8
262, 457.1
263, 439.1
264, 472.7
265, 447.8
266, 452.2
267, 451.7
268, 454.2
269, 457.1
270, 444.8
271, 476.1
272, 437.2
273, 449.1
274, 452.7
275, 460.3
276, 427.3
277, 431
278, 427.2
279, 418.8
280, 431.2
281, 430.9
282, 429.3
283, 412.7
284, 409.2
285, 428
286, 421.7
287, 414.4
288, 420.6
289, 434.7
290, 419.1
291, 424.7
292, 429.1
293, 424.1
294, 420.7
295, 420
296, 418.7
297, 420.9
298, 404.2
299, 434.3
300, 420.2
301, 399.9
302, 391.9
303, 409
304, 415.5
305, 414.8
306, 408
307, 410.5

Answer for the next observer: 3.4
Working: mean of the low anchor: 320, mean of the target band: 374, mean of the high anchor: 450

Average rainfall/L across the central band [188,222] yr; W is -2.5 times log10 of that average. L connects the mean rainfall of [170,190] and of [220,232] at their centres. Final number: 0.40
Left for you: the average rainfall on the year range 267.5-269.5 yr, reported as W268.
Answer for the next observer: 456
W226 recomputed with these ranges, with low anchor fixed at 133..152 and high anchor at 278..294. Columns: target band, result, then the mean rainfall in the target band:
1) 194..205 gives 4.5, 203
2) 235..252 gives -3.5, 465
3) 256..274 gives -2.2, 454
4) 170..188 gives -0.8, 344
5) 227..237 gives -1.9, 448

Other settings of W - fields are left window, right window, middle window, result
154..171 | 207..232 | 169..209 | 0.18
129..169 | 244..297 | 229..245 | -0.14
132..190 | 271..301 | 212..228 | -0.02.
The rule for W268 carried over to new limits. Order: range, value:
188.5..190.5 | 337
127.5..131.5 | 297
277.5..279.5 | 423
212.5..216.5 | 315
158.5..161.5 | 322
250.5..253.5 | 457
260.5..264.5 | 455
